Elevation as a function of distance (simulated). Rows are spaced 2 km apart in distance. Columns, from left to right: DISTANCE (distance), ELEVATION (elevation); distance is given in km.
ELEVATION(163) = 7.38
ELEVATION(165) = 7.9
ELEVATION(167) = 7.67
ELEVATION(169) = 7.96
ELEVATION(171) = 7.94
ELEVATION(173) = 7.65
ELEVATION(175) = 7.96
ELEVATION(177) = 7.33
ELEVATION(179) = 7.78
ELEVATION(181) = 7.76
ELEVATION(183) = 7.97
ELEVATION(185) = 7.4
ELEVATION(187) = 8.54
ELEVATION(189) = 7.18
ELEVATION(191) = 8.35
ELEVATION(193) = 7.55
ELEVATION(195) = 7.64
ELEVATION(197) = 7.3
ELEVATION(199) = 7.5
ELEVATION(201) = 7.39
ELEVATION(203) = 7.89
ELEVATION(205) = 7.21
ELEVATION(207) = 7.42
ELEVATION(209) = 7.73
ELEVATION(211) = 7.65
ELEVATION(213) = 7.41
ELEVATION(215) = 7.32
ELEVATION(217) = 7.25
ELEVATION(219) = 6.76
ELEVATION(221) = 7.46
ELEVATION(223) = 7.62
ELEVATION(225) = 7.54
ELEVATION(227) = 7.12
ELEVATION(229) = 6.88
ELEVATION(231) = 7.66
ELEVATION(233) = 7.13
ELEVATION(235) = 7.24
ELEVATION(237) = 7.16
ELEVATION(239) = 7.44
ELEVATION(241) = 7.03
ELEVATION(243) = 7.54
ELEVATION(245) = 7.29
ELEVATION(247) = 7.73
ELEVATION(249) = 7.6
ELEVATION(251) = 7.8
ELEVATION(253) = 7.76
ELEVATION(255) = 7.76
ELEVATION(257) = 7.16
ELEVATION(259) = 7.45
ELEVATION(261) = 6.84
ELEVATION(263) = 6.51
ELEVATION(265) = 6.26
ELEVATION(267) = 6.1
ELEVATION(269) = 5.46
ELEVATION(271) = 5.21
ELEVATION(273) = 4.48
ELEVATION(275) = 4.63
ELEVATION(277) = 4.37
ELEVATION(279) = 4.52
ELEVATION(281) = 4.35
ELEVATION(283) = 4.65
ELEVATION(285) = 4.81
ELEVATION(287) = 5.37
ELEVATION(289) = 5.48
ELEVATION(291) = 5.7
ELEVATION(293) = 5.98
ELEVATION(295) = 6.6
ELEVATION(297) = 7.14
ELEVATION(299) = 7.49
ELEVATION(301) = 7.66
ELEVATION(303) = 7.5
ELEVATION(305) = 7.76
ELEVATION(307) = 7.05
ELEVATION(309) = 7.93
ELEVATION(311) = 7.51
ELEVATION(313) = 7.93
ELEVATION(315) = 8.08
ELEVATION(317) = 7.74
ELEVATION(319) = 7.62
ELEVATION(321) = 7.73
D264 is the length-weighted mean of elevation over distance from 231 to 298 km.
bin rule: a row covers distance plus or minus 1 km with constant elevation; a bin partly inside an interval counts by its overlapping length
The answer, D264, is 6.34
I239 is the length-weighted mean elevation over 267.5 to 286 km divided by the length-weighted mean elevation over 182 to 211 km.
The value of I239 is 0.62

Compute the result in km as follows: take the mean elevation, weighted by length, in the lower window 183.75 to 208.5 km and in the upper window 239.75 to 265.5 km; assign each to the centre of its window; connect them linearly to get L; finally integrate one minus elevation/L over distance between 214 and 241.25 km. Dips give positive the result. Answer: 0.7 km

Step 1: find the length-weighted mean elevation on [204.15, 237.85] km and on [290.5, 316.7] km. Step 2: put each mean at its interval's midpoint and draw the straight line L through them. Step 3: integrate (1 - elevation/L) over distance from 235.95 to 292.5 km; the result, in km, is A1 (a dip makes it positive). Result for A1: 8.4 km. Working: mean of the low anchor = 7.33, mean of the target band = 6.23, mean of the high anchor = 7.3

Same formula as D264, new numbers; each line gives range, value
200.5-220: 7.4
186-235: 7.47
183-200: 7.7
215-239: 7.27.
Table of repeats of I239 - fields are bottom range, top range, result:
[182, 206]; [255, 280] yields 0.76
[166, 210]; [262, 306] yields 0.76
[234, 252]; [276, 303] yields 0.78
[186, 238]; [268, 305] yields 0.76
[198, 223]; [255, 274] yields 0.84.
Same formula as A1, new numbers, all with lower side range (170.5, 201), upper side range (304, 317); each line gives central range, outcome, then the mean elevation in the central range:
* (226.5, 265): 2.07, 7.3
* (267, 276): 3.08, 5.07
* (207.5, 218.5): 0.39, 7.44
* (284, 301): 3.41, 6.16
